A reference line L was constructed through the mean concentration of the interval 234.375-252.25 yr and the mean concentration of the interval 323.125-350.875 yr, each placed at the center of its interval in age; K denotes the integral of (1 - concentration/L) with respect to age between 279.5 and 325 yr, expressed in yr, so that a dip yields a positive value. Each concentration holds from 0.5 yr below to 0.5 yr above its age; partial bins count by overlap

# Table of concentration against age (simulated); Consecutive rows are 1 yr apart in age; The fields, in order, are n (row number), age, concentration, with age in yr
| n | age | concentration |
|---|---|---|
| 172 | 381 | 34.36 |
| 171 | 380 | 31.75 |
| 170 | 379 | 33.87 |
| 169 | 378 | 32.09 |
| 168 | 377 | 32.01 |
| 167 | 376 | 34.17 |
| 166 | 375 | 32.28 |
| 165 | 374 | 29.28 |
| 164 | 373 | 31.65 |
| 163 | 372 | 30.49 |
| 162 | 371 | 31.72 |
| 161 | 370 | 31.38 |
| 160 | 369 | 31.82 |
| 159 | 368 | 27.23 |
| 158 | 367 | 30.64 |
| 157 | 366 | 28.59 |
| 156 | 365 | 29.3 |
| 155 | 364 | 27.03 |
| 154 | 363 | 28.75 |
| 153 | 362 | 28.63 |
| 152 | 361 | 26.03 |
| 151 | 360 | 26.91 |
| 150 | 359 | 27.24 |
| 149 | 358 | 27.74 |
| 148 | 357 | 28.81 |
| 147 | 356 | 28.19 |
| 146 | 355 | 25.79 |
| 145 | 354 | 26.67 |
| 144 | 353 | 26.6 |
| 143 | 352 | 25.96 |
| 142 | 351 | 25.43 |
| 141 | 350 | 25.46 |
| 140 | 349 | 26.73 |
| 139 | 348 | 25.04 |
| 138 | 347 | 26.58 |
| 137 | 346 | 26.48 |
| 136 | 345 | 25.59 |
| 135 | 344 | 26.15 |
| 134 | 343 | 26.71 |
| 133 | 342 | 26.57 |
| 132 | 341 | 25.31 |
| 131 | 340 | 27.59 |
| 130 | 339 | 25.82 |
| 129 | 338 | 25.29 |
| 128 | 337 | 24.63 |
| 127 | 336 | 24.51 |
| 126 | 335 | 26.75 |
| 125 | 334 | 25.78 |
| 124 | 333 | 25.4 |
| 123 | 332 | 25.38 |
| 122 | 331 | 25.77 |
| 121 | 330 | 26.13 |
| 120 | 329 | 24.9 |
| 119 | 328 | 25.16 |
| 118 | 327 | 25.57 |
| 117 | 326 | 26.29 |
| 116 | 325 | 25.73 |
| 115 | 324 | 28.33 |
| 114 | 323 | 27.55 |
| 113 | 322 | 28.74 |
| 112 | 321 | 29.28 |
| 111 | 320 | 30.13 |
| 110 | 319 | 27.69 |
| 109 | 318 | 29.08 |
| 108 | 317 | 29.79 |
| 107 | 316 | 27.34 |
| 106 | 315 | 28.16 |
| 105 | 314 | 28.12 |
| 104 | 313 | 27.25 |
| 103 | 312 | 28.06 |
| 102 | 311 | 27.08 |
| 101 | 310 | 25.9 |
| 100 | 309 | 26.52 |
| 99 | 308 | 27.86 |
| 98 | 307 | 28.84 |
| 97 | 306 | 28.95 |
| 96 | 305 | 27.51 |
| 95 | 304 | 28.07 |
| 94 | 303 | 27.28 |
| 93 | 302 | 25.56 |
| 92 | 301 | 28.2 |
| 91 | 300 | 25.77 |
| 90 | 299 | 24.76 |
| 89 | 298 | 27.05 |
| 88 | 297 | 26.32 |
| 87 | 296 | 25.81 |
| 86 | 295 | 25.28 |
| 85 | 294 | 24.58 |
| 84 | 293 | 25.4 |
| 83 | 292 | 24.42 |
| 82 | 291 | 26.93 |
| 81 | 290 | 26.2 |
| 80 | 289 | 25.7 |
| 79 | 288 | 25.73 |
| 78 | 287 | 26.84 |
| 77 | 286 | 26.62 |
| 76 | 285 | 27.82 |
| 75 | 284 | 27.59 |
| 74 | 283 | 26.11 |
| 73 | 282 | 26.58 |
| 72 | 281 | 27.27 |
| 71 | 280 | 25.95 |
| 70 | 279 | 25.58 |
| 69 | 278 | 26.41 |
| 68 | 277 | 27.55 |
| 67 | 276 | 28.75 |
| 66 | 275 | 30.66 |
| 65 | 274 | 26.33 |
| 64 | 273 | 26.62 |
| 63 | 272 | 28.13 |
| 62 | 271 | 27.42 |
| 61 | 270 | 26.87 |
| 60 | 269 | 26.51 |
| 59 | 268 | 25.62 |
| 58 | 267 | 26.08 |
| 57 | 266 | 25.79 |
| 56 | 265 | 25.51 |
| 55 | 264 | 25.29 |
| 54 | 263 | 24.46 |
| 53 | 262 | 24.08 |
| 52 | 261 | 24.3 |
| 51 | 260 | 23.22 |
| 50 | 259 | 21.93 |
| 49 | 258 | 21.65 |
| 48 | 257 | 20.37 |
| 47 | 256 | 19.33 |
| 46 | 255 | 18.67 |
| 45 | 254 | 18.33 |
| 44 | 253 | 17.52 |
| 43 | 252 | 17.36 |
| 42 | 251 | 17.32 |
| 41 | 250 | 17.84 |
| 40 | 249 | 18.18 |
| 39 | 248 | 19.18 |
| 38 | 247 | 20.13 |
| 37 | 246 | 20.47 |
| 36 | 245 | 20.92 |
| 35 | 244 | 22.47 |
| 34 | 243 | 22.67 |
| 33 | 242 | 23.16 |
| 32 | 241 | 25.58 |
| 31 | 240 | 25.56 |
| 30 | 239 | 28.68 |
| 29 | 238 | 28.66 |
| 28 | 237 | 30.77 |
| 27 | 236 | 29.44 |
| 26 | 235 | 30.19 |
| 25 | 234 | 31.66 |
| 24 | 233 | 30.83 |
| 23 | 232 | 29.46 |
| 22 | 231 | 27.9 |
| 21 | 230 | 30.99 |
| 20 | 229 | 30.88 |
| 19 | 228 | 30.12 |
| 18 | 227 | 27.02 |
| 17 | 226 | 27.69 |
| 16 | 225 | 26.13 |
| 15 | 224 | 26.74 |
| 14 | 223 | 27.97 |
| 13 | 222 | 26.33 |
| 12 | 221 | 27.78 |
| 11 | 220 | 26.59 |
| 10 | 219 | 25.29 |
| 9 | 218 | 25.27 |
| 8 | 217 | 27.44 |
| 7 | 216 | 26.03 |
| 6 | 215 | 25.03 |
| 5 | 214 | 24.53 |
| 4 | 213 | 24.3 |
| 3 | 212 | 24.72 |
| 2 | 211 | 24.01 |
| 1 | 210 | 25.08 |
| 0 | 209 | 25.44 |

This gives -3.83 yr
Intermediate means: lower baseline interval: 23.4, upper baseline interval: 25.9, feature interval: 27.1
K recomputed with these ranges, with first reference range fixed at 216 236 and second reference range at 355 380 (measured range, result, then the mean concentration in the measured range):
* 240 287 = 7.8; 23.9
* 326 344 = 2.2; 25.7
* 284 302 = 1.8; 26.1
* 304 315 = 0.6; 27.7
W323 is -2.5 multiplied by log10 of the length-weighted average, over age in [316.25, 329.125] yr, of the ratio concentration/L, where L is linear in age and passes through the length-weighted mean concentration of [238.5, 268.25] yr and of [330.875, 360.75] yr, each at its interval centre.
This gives -0.10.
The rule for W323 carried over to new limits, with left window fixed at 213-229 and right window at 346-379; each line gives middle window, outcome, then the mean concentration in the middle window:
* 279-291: 0.042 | 26.6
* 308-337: 0.045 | 27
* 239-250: 0.226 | 22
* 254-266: 0.205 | 22.6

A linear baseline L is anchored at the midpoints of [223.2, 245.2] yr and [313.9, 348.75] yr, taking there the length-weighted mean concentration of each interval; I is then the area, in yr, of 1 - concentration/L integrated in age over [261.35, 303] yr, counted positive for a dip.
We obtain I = 1.3 yr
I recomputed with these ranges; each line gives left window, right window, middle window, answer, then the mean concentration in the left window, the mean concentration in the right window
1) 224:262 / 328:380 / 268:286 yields -1.28 yr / 24.3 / 27.8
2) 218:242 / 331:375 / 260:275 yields 1.04 yr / 28.2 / 27.3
